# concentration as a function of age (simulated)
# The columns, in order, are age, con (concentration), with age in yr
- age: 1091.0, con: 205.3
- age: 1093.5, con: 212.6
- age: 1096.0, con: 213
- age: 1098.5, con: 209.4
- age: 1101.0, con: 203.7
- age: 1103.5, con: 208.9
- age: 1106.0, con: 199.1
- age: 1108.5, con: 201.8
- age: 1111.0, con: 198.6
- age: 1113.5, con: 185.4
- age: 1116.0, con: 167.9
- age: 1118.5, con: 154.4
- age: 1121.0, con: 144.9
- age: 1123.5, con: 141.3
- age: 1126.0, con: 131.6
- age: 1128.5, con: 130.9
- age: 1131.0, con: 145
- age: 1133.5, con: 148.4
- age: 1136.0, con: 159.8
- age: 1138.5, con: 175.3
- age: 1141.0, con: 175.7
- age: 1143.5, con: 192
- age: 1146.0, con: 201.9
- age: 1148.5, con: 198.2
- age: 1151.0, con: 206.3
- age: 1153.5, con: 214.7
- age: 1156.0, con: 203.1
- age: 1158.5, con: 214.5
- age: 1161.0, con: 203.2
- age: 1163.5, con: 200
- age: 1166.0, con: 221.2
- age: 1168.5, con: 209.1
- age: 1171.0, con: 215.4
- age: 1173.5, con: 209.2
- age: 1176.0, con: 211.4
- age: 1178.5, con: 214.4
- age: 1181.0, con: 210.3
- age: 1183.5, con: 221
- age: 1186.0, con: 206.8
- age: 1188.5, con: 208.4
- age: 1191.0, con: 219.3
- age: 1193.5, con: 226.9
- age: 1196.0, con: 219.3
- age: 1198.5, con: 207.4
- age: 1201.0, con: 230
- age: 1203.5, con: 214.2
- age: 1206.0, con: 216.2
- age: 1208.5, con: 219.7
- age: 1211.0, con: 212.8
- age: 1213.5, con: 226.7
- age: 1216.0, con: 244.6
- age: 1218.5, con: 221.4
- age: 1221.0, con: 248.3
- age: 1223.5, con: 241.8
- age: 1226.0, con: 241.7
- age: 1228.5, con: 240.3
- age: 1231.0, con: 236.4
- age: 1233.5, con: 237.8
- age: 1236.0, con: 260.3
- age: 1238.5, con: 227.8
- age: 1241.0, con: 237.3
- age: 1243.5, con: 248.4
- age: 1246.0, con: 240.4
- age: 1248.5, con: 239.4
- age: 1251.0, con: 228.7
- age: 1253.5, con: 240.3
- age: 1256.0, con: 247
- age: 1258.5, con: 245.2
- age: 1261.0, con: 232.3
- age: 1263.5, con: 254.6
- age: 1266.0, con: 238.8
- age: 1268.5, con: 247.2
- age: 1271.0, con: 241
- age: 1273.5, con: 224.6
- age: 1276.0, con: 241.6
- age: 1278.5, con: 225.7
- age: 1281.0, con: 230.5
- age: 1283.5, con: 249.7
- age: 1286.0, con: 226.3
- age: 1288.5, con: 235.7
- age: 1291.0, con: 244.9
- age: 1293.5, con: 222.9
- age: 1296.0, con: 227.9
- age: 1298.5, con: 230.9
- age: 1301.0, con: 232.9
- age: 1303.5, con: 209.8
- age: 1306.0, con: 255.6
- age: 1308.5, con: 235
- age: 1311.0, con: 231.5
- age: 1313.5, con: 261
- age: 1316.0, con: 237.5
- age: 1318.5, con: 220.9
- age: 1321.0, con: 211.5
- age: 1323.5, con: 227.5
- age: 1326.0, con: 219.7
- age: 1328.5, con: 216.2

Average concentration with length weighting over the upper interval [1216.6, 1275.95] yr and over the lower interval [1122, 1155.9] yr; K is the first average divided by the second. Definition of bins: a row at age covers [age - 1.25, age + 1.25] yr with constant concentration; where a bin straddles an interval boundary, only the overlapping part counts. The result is 1.40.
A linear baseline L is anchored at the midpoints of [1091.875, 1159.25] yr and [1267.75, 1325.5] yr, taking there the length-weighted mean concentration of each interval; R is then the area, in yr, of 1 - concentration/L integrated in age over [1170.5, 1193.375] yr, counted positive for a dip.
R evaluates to -1.6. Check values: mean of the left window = 183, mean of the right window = 233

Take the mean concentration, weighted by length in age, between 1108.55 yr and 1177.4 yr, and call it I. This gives 184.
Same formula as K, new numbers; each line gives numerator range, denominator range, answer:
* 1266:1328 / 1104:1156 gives 1.33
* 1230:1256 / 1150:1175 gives 1.14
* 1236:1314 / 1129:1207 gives 1.17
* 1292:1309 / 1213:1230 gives 0.97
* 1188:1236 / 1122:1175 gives 1.23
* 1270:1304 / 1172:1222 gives 1.06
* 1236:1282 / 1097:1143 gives 1.39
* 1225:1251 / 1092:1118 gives 1.21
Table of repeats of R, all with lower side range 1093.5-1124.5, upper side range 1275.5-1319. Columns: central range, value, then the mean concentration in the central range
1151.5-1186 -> -1.5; 211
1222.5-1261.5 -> -3.5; 240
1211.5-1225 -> -1.3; 235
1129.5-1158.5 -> 1.7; 185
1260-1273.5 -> -0.9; 241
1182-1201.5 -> -0.8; 217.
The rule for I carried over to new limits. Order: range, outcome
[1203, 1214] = 218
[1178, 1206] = 216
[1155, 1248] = 224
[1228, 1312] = 237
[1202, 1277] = 237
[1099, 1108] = 204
